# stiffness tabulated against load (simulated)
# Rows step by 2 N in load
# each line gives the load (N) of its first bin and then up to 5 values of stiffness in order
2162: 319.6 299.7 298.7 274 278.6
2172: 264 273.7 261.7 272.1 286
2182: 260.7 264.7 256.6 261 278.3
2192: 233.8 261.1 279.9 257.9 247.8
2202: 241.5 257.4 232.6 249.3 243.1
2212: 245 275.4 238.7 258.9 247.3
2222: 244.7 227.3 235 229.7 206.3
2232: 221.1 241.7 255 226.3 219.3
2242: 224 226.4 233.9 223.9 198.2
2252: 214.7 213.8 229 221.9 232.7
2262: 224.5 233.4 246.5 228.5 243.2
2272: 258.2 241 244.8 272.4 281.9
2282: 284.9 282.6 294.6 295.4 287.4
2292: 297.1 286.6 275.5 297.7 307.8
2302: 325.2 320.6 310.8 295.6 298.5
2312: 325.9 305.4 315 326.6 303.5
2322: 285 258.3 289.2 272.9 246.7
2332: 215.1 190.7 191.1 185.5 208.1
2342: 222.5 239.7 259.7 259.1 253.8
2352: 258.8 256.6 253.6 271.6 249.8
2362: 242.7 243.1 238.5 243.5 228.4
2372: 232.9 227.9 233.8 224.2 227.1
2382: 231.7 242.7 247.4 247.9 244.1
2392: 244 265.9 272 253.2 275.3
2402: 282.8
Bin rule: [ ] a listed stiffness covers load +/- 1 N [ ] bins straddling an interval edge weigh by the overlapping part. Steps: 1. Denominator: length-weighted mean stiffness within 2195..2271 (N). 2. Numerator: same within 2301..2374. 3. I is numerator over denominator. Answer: 1.11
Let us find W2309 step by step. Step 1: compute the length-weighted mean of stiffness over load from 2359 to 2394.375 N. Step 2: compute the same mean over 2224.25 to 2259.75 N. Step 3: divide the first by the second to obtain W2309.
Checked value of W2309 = 1.1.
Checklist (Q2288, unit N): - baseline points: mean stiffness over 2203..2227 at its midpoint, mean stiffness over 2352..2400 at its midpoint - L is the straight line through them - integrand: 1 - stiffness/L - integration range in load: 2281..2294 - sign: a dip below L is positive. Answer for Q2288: -2.3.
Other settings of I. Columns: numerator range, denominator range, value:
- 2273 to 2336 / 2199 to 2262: 1.21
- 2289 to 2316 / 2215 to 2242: 1.29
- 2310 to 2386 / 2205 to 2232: 1.04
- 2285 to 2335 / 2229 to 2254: 1.29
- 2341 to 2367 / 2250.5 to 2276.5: 1.08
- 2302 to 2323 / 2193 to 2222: 1.23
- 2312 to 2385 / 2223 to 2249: 1.09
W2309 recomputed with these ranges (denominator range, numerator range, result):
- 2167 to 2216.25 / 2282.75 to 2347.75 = 1.06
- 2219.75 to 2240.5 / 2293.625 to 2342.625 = 1.18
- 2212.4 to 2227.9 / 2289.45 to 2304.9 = 1.22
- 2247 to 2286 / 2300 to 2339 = 1.15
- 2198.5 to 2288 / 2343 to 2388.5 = 1.01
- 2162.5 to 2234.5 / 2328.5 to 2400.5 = 0.94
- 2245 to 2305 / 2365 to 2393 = 0.91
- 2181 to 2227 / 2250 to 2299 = 1.02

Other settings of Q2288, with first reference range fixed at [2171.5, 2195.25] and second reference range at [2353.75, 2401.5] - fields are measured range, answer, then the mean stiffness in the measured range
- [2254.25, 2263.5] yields 1.1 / 226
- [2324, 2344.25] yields 1.9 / 227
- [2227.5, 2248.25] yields 2.5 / 228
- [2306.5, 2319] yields -2.9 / 311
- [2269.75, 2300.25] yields -2.8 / 278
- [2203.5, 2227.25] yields 1.4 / 246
